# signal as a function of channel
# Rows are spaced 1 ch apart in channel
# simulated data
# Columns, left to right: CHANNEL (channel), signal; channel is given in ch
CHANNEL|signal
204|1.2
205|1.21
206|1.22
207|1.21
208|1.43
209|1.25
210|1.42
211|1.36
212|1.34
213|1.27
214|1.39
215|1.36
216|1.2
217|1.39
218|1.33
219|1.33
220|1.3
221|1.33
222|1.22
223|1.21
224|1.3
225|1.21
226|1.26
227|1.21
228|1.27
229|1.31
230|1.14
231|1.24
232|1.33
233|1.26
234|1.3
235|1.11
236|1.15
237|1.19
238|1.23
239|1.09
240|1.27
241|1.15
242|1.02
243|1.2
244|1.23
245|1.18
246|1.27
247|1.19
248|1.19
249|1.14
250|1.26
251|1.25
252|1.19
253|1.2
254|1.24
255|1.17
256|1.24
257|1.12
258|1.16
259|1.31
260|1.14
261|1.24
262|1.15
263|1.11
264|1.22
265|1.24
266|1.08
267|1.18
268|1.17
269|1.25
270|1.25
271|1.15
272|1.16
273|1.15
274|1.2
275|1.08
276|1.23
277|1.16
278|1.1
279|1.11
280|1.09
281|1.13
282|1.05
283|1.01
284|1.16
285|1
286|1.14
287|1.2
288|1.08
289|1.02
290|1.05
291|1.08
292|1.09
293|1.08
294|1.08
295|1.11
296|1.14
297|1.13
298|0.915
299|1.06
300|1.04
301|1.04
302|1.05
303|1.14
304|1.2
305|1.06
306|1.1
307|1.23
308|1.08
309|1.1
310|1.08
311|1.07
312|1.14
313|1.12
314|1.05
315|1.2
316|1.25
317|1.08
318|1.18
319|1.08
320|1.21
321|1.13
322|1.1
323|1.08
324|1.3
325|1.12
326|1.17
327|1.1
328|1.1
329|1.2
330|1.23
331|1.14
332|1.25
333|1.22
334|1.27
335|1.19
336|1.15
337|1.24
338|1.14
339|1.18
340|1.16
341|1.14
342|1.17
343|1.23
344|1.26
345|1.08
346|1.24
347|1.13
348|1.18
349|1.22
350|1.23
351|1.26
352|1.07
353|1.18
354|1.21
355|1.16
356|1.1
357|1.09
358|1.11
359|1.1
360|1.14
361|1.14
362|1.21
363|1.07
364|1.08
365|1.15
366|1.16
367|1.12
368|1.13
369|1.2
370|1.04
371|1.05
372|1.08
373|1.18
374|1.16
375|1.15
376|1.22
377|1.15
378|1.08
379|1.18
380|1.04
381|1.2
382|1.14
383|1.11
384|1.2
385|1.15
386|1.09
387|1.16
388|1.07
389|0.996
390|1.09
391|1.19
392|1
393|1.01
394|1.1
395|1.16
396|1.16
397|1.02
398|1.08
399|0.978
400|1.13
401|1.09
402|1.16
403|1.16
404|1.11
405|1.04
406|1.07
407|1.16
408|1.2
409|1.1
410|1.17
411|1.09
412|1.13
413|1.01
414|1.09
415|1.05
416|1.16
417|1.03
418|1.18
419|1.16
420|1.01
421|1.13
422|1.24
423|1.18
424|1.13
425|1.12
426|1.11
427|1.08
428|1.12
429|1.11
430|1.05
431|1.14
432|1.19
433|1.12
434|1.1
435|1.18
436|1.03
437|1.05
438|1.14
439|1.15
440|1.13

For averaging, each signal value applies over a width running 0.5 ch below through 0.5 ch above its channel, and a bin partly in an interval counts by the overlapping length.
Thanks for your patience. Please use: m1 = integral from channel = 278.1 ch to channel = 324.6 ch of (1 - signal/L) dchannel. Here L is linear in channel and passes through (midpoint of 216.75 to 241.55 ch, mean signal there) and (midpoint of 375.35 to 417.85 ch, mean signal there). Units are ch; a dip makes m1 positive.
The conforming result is 3.1 ch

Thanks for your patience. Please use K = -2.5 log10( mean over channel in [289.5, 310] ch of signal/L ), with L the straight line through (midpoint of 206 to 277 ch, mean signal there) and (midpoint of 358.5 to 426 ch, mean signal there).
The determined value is 0.09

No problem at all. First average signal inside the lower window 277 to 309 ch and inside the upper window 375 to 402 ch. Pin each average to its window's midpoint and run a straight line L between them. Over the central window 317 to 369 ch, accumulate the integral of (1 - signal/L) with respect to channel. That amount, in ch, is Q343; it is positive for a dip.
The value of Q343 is -2.9 ch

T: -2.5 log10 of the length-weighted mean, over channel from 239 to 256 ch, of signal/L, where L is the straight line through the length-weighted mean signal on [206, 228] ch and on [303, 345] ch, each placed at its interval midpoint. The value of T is 0.06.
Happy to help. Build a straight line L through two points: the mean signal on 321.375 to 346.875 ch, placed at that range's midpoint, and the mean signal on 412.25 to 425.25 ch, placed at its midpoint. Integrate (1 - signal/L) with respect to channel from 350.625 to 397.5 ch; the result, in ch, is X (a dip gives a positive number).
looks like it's 1.0 ch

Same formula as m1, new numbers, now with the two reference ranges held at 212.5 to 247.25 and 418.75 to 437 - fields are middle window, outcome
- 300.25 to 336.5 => 1.3 ch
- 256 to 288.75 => 1.7 ch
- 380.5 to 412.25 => 0.8 ch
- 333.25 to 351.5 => -0.3 ch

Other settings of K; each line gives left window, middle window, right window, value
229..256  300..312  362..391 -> 0.06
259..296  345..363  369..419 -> -0.04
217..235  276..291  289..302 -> 0.00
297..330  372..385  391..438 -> -0.03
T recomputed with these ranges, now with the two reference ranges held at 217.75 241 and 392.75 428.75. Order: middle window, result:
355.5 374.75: 0.02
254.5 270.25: 0.03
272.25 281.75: 0.06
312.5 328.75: 0.03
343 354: -0.03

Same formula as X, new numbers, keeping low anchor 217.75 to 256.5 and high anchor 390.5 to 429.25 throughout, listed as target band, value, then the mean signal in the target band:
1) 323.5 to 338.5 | -0.4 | 1.19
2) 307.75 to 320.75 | 0.5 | 1.13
